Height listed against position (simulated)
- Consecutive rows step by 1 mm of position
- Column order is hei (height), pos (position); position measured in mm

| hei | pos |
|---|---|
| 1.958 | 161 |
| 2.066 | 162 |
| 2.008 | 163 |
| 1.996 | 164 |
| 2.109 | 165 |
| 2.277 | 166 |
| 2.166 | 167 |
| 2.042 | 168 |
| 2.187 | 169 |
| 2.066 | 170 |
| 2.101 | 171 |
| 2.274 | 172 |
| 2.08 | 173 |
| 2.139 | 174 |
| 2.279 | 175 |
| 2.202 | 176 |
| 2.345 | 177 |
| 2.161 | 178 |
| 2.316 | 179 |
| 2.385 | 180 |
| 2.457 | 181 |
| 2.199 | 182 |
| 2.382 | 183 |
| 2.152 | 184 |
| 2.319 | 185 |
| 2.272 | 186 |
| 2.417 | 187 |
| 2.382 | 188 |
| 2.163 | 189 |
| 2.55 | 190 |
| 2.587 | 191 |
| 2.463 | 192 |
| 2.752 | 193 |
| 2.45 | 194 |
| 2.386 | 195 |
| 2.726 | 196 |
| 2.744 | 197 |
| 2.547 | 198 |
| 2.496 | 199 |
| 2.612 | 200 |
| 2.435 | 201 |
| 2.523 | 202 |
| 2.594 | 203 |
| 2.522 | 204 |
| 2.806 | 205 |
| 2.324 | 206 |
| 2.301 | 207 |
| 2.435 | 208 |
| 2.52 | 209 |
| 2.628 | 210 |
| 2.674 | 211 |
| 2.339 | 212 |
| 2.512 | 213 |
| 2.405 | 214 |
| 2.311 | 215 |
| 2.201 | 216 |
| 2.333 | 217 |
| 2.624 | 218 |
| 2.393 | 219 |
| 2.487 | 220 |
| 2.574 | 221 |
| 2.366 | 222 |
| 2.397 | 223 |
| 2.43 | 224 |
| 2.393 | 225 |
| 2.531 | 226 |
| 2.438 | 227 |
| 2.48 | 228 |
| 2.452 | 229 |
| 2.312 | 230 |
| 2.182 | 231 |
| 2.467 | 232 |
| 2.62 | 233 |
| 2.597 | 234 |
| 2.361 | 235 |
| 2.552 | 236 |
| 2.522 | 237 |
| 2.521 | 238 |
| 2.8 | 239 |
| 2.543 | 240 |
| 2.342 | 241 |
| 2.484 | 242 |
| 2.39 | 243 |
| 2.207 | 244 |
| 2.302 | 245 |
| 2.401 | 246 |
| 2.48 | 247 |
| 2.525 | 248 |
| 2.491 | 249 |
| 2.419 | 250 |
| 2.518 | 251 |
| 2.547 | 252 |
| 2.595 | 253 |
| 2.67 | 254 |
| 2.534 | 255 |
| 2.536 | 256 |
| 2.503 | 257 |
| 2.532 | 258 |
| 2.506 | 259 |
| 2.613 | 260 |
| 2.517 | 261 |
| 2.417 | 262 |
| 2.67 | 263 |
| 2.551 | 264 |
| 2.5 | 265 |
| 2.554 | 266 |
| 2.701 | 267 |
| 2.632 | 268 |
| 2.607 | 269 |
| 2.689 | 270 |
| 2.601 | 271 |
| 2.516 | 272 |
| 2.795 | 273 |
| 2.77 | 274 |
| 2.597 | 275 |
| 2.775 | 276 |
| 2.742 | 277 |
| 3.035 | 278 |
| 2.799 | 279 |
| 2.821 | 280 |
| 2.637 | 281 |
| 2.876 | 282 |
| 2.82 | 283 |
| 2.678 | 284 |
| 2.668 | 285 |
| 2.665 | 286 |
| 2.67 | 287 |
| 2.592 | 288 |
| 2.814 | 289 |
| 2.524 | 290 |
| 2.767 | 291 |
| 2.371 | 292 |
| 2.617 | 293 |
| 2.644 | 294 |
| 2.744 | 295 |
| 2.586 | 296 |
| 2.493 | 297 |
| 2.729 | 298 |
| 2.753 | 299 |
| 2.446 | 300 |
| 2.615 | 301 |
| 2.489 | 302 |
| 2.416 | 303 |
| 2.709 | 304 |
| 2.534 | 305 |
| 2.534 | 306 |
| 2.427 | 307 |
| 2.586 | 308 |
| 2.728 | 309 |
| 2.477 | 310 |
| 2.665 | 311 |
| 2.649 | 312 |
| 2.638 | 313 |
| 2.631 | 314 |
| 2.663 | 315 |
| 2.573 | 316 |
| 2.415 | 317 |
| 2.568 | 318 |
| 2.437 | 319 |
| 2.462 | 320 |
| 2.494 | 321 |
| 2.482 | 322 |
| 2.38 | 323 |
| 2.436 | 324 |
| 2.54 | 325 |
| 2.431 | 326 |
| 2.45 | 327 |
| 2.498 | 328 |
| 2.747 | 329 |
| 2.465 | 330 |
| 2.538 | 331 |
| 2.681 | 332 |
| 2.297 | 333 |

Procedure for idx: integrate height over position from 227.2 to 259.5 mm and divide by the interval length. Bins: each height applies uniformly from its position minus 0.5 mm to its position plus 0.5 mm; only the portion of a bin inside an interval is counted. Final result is 2.48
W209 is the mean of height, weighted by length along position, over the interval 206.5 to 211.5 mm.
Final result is 2.51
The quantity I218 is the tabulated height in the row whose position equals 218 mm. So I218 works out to 2.624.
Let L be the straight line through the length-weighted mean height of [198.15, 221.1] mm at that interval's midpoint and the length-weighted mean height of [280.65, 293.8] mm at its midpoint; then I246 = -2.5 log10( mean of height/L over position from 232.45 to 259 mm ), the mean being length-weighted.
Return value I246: 0.03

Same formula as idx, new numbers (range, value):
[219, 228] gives 2.45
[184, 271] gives 2.49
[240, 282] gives 2.58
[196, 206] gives 2.58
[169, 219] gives 2.4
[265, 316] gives 2.65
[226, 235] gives 2.44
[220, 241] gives 2.47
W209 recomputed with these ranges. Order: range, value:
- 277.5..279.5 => 2.92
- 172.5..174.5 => 2.11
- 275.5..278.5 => 2.85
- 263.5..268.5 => 2.59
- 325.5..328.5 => 2.46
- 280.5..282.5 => 2.76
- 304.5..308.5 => 2.52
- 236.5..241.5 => 2.55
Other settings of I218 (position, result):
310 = 2.477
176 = 2.202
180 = 2.385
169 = 2.187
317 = 2.415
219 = 2.393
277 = 2.742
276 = 2.775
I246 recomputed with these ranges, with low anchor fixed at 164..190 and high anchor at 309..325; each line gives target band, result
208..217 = -0.059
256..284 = -0.094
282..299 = -0.075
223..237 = -0.044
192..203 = -0.127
